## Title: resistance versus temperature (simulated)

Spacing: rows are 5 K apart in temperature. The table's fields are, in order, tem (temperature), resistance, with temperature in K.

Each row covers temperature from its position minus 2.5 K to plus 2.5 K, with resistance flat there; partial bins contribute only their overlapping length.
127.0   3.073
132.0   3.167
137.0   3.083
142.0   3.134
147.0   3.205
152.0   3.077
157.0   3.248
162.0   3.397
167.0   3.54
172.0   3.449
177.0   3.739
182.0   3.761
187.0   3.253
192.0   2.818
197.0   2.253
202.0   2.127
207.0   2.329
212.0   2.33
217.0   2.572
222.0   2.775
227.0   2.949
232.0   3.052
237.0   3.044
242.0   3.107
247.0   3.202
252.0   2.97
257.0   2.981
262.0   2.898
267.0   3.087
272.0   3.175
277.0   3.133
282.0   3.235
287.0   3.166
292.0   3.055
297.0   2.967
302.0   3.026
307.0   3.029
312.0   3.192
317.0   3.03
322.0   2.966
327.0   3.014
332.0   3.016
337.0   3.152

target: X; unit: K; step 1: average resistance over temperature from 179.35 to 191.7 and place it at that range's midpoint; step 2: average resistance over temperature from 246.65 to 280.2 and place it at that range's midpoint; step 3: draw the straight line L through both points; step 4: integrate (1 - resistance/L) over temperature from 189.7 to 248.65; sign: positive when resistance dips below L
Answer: 9.66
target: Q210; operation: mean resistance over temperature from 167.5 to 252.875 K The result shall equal 2.94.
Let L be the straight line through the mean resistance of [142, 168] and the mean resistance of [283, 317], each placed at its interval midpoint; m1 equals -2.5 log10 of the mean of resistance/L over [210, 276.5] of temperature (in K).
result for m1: 0.07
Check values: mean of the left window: 3.26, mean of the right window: 3.08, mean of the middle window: 2.94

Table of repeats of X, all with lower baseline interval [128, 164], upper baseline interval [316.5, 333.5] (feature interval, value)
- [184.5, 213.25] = 5.5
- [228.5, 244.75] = 0.1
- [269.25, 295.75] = -0.9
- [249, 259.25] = 0.3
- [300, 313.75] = -0.3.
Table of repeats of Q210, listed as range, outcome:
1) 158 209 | 3.08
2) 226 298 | 3.07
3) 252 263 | 2.95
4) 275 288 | 3.18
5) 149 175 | 3.35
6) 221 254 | 3.03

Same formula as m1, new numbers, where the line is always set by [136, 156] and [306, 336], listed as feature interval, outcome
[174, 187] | -0.17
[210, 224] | 0.21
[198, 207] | 0.37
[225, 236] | 0.03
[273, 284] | -0.04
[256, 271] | 0.02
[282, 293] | -0.03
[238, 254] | 0.00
